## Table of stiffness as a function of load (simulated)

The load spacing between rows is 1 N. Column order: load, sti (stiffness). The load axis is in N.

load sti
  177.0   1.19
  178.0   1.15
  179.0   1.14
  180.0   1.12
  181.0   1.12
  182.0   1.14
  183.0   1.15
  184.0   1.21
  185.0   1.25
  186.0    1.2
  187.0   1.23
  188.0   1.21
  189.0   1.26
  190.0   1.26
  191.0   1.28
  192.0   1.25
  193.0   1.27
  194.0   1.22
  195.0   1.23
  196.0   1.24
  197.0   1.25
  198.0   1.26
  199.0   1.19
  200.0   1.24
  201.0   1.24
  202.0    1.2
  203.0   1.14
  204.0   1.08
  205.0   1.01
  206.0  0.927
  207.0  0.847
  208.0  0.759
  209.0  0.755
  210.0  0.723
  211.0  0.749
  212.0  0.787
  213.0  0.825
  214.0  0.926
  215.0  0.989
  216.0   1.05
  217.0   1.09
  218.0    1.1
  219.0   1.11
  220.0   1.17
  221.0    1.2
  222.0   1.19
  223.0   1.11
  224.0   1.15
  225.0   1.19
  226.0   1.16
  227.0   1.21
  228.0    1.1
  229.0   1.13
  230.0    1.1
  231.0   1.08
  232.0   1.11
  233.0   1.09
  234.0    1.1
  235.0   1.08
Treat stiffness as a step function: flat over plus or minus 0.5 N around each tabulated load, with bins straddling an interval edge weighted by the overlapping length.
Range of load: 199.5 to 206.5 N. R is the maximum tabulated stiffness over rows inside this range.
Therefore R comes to 1.24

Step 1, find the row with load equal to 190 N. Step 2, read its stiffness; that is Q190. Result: 1.26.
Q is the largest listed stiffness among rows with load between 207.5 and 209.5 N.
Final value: 0.759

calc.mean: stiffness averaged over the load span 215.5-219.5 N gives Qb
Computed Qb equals 1.09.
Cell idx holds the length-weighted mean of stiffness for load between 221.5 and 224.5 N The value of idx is 1.15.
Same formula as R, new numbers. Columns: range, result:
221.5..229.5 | 1.21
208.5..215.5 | 0.989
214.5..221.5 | 1.2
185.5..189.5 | 1.26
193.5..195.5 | 1.23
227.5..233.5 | 1.13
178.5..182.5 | 1.14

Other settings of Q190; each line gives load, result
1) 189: 1.26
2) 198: 1.26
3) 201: 1.24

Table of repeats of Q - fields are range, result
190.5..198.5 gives 1.28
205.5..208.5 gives 0.927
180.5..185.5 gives 1.25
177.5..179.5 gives 1.15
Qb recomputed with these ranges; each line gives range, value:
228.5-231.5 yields 1.1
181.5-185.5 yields 1.19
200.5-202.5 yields 1.22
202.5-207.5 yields 1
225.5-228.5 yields 1.16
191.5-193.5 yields 1.26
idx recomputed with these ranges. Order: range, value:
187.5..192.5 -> 1.25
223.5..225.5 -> 1.17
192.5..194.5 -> 1.25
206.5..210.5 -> 0.771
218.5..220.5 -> 1.14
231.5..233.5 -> 1.1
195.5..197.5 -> 1.25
